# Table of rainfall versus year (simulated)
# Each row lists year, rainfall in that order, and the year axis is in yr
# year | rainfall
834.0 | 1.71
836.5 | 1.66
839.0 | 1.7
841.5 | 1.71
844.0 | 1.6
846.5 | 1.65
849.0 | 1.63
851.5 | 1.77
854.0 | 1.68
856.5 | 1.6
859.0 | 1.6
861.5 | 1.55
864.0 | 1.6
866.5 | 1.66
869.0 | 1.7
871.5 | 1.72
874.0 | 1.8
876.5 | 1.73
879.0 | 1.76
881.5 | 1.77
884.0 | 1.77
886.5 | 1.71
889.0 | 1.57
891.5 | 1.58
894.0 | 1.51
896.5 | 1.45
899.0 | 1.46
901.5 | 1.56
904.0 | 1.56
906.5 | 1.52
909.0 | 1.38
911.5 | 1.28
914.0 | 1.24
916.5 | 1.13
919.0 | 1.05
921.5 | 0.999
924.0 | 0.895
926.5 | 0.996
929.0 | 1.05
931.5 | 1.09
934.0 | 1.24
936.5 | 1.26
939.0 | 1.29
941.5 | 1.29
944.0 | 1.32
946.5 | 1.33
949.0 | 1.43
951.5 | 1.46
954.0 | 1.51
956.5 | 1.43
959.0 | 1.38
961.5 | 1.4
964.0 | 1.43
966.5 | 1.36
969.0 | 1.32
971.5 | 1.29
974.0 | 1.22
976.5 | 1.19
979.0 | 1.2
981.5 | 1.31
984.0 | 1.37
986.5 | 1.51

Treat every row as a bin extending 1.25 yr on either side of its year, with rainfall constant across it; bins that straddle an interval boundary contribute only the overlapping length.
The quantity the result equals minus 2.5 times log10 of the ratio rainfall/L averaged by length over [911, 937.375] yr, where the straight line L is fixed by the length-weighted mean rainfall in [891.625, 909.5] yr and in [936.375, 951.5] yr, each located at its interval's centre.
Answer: 0.27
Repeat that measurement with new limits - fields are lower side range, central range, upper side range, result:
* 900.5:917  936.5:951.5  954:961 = 0.06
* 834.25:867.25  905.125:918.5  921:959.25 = 0.06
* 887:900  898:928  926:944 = 0.10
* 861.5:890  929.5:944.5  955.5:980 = 0.17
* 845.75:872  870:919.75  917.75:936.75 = -0.14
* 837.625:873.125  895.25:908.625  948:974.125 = 0.03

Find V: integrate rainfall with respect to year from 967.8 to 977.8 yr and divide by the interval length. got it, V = 1.25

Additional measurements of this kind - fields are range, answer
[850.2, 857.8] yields 1.68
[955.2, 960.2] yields 1.41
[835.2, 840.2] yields 1.68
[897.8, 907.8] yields 1.52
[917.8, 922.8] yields 1.02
